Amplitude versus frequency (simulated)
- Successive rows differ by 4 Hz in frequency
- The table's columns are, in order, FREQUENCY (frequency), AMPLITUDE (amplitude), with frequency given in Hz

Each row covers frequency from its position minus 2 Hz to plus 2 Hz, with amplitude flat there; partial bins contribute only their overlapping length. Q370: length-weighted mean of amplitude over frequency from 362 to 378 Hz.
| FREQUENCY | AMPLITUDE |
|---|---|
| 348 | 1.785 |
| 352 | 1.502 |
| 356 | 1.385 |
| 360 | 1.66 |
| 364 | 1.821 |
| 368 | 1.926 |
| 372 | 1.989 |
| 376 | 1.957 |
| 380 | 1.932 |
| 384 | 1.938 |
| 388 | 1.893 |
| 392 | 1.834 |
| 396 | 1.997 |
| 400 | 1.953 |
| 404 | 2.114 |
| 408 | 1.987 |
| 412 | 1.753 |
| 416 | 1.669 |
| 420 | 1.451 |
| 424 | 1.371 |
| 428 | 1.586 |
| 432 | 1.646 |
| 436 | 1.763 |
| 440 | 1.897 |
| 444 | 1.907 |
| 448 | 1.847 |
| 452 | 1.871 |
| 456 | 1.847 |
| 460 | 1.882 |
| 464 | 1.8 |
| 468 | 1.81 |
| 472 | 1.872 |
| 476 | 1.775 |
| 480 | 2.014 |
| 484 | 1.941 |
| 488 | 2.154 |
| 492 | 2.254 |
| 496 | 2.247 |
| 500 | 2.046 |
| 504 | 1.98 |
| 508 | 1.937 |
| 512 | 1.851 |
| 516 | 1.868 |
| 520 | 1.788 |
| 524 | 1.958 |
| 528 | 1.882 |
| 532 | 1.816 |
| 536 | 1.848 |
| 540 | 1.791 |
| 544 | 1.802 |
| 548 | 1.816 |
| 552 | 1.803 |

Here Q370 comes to 1.92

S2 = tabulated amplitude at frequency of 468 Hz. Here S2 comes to 1.81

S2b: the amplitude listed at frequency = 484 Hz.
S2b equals 1.941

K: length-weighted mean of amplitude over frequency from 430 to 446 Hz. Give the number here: 1.8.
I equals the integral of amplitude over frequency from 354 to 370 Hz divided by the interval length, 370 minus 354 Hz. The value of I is 1.7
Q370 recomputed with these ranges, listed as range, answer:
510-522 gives 1.84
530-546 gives 1.81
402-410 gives 2.05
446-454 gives 1.86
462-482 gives 1.85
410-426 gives 1.56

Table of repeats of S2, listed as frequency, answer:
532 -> 1.816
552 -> 1.803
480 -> 2.014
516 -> 1.868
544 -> 1.802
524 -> 1.958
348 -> 1.785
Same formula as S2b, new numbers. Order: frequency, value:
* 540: 1.791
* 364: 1.821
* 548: 1.816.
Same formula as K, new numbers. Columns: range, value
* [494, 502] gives 2.15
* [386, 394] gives 1.86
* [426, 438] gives 1.67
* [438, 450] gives 1.88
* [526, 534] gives 1.85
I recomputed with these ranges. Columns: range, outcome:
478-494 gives 2.09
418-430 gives 1.47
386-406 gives 1.96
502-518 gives 1.91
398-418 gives 1.9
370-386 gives 1.95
